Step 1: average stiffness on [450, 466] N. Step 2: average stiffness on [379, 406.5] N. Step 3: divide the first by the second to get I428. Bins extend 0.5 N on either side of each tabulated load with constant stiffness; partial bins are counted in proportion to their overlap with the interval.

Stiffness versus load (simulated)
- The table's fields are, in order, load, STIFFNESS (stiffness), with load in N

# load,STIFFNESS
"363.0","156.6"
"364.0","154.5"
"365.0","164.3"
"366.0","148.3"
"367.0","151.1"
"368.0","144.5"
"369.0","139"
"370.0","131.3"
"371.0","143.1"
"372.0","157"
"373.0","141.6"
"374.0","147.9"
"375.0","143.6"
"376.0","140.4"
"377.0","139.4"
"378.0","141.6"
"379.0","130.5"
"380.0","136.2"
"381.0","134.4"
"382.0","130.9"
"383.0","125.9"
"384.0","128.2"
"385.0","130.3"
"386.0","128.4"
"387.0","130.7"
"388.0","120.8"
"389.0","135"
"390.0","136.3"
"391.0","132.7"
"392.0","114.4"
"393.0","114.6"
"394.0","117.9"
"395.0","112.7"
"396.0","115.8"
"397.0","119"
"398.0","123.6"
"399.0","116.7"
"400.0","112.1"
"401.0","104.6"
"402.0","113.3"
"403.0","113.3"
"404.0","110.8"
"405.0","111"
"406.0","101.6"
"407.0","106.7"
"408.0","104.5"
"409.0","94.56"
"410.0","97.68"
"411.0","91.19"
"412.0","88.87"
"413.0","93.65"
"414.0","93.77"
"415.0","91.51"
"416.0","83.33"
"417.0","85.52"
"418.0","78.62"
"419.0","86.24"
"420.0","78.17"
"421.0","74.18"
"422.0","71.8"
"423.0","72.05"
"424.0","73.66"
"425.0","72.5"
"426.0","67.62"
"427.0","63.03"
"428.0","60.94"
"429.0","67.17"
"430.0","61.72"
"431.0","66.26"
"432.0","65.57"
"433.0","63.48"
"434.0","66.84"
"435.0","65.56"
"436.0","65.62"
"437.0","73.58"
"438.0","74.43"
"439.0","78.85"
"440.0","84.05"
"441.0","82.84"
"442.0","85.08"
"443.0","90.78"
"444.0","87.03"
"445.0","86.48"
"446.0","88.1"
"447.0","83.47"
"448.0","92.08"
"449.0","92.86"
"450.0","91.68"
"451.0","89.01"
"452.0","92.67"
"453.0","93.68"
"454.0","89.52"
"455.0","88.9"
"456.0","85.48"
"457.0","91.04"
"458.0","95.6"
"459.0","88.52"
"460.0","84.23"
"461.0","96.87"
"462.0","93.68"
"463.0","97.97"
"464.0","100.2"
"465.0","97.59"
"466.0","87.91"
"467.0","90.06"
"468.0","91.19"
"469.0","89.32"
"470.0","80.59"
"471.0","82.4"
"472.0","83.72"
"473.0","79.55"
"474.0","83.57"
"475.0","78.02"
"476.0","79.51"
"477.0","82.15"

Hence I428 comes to 0.76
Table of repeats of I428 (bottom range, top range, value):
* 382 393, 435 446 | 0.63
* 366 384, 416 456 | 0.56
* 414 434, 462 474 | 1.22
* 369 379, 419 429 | 0.50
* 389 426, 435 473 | 0.87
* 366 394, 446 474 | 0.66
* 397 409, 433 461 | 0.77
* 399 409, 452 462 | 0.84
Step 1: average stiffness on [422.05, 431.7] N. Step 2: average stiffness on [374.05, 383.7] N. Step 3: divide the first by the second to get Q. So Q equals 0.5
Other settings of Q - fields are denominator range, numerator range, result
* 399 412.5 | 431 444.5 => 0.72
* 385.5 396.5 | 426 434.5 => 0.52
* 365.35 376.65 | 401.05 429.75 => 0.60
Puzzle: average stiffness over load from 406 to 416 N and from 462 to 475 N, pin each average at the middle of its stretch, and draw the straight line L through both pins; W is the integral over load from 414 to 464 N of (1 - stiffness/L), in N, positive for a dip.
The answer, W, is 5.8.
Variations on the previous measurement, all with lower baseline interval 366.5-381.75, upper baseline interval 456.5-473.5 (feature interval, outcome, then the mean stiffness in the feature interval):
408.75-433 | 7.88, 77.8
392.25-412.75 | 2.78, 108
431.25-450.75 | 4.39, 79.9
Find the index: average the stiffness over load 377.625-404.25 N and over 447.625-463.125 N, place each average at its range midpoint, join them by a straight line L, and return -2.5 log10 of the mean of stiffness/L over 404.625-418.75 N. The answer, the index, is 0.20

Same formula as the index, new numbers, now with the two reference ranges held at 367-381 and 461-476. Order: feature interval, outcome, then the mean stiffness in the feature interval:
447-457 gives 0.083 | 90.3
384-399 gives 0.067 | 124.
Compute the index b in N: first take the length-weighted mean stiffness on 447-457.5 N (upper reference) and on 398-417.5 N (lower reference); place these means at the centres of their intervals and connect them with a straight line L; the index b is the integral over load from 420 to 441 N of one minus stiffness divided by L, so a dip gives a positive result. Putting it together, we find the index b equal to 5.6 N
